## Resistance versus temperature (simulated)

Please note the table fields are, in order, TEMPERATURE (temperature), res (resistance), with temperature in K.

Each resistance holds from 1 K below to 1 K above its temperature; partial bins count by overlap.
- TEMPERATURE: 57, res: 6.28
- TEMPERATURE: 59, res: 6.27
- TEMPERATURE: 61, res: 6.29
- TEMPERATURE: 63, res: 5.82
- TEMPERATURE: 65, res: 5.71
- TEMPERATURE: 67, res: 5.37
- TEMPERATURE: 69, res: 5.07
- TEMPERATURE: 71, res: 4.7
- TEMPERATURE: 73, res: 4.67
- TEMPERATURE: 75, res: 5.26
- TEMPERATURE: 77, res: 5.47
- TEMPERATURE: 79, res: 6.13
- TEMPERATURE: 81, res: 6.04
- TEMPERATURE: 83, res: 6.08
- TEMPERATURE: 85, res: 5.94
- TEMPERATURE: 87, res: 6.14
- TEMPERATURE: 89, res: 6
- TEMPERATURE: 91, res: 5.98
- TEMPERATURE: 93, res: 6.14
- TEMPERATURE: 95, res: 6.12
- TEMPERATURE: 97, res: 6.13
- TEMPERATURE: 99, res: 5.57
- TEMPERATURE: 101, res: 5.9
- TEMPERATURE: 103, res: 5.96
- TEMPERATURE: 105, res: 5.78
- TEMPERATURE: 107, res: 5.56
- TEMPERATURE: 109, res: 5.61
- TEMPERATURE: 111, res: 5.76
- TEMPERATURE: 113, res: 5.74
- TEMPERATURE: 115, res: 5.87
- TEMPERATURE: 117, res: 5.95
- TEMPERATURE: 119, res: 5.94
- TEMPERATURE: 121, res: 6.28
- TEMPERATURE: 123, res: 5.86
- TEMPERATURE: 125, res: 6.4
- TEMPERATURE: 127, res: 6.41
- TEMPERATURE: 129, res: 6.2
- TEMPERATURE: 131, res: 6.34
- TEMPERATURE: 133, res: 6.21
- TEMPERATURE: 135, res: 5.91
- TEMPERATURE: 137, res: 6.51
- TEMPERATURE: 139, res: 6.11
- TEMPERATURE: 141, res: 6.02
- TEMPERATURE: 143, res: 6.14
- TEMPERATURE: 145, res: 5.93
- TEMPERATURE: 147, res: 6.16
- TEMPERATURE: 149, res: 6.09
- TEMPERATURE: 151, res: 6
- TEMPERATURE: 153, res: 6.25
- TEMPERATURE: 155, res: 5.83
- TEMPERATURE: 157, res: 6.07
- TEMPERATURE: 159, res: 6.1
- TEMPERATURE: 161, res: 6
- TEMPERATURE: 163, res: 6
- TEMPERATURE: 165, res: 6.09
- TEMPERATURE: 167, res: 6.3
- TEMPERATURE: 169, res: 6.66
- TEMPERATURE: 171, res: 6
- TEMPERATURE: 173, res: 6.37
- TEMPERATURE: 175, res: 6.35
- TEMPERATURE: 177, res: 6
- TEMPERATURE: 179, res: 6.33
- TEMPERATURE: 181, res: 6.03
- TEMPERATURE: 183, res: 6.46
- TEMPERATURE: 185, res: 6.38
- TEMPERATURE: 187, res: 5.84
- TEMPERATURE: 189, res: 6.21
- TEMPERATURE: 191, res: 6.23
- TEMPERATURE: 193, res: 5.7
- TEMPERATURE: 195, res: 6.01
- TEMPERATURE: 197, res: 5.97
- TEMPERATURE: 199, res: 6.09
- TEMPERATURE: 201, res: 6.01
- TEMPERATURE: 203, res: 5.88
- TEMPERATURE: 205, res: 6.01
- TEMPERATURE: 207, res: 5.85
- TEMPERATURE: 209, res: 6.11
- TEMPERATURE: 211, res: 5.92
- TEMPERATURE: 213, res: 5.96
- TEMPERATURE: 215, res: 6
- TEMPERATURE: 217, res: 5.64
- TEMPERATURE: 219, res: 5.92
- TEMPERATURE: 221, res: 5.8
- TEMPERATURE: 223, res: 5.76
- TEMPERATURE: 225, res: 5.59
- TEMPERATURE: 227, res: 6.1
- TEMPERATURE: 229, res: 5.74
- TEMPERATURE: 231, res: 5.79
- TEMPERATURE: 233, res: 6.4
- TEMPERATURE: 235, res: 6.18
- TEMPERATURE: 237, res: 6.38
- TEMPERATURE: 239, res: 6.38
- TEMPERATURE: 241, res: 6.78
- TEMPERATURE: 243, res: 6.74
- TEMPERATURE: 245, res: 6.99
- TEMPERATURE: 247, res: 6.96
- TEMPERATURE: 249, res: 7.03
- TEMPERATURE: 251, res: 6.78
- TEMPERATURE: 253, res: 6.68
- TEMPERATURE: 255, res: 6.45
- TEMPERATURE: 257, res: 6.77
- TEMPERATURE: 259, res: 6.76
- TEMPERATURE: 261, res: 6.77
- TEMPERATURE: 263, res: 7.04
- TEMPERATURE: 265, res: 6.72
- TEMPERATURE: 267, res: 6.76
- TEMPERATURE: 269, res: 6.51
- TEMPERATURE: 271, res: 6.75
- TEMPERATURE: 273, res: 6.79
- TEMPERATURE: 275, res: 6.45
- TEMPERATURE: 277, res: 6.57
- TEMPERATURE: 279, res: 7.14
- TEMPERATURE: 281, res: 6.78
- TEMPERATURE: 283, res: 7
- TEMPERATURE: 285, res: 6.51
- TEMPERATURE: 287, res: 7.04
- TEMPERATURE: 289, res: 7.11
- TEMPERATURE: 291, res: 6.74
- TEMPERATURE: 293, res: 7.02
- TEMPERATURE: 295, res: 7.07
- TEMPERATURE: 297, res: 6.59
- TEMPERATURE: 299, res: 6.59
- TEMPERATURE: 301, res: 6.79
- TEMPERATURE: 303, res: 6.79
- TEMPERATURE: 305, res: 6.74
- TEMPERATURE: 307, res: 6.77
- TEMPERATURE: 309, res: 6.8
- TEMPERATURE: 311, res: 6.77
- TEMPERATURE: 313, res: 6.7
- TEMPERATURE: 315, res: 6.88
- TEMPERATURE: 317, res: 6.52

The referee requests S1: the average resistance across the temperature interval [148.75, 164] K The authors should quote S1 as 6.04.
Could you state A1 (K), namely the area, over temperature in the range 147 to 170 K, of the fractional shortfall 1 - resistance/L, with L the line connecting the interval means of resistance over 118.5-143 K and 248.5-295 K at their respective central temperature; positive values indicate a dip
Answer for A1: 0.6 K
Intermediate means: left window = 6.19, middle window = 6.13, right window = 6.79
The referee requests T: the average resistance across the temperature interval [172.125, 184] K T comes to 6.26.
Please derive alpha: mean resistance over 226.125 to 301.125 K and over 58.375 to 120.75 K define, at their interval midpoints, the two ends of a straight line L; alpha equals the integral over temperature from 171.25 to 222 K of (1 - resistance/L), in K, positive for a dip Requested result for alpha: 2.3 K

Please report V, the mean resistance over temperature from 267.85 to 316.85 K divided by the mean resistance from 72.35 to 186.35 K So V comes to 1.12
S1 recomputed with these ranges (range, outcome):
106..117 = 5.73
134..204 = 6.12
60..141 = 5.88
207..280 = 6.41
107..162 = 6.05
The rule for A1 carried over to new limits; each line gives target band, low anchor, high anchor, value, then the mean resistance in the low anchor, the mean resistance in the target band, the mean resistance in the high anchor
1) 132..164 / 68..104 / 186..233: -1.4 K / 5.74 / 6.08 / 5.93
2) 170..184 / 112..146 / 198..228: -0.5 K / 6.11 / 6.22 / 5.91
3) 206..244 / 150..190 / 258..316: 2.4 K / 6.16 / 6.05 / 6.79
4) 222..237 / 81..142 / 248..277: 1.4 K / 6.01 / 5.97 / 6.73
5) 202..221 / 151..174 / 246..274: 1.6 K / 6.15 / 5.91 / 6.77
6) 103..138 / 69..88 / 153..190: -1.0 K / 5.58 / 6.02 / 6.17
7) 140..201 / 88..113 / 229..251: 0.8 K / 5.87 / 6.12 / 6.54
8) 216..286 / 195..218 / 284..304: -1.1 K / 5.95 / 6.5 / 6.83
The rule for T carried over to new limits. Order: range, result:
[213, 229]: 5.83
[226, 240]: 6.14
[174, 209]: 6.08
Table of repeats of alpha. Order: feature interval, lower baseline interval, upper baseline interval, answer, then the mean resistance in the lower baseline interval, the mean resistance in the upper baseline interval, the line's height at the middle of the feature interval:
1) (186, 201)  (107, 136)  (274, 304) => 0.8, 6.02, 6.81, 6.36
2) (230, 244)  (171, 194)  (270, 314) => 0.2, 6.17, 6.8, 6.48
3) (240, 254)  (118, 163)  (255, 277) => -0.5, 6.12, 6.71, 6.62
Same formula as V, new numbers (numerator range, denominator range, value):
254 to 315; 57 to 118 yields 1.17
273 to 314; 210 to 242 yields 1.13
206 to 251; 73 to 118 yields 1.06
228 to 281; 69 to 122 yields 1.15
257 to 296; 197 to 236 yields 1.15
